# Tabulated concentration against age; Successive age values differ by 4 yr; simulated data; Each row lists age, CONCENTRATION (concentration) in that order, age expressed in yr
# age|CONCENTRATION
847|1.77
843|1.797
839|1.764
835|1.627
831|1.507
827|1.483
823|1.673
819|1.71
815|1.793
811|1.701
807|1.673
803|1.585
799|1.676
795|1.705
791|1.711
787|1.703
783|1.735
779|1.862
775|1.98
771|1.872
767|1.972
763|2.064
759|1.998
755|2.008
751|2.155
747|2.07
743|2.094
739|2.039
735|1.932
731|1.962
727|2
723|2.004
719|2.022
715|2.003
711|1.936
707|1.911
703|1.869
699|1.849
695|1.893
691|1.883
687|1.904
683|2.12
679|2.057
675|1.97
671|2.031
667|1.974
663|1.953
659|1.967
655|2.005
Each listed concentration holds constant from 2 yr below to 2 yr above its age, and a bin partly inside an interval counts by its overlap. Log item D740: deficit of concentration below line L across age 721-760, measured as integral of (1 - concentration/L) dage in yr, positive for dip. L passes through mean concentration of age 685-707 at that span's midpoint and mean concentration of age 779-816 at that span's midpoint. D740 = -4.8 yr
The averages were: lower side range 1.88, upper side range 1.7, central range 2.03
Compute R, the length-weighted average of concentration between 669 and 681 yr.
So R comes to 2.02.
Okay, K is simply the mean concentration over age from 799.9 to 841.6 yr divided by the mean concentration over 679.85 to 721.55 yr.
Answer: 0.85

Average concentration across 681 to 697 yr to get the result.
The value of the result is 1.95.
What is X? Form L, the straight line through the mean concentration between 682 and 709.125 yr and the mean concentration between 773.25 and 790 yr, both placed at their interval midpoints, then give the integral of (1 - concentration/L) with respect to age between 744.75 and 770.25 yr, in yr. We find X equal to -2.74 yr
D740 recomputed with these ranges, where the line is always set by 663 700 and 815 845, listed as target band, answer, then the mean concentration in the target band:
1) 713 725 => -0.8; 2.01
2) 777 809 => 0.6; 1.71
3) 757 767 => -1.2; 2.02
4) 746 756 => -1.4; 2.09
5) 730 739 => -0.5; 1.97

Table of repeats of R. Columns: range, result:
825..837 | 1.54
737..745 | 2.07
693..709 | 1.88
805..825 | 1.71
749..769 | 2.04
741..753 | 2.11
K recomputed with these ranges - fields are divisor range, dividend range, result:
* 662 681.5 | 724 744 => 1.00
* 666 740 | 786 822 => 0.86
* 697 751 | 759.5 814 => 0.90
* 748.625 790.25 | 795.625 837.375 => 0.85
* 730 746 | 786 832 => 0.83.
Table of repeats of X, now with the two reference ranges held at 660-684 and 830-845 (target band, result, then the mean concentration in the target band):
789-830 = 1.7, 1.67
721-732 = -0.5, 1.99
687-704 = 0.8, 1.88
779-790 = 0.3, 1.74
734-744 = -0.8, 2.02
